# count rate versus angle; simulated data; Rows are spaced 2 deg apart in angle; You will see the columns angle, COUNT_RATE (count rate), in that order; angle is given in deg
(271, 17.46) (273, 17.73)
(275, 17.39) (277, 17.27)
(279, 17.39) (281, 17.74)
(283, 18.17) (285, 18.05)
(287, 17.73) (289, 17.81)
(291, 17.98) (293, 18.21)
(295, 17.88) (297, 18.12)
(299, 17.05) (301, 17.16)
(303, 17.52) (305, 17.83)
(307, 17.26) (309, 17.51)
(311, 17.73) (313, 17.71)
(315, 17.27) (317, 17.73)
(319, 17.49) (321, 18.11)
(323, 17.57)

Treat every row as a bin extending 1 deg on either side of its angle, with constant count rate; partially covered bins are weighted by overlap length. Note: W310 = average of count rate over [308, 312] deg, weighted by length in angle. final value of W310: 17.6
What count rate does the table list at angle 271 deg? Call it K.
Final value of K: 17.46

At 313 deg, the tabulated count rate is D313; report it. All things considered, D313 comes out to 17.71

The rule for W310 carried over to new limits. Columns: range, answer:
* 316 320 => 17.6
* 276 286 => 17.7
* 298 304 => 17.2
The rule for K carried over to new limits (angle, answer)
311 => 17.73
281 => 17.74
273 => 17.73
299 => 17.05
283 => 18.17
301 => 17.16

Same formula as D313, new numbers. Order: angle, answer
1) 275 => 17.39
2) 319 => 17.49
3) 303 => 17.52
